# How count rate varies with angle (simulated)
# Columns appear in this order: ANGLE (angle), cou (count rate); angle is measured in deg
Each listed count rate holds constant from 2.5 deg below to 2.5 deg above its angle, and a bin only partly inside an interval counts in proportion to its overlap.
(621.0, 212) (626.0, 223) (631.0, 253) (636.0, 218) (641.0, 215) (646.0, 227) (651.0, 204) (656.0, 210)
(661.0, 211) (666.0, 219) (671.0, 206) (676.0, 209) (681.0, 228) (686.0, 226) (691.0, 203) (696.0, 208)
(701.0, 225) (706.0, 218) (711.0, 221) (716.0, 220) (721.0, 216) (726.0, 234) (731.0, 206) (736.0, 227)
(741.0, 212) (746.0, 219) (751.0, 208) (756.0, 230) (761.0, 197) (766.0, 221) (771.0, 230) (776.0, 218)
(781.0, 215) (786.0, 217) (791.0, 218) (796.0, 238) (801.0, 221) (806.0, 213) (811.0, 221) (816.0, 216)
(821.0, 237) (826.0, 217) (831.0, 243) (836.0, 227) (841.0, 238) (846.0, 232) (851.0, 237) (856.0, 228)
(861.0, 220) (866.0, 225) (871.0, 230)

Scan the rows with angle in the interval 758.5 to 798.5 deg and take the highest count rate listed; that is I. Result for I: 238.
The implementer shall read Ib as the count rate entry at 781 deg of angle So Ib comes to 215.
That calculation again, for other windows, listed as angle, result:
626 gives 223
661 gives 211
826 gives 217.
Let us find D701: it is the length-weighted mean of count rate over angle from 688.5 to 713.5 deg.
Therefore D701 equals 215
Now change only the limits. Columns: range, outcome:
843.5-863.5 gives 229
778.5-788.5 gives 216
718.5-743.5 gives 219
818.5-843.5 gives 232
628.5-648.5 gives 228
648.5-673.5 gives 210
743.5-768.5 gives 215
